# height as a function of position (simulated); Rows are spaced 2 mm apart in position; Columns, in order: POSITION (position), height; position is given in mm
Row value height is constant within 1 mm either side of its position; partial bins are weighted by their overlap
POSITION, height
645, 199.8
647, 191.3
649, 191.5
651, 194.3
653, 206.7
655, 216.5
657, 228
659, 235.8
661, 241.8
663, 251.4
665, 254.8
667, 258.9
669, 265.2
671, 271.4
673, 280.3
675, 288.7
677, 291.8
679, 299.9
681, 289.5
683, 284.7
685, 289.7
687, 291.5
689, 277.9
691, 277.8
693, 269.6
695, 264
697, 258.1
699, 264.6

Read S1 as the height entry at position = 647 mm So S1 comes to 191.3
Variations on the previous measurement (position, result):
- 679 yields 299.9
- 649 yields 191.5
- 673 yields 280.3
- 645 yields 199.8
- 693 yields 269.6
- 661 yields 241.8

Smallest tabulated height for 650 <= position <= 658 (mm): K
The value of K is 194.3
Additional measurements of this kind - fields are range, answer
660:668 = 241.8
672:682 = 280.3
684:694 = 269.6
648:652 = 191.5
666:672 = 258.9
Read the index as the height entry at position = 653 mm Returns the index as 206.7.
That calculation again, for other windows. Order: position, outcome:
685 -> 289.7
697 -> 258.1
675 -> 288.7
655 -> 216.5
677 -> 291.8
